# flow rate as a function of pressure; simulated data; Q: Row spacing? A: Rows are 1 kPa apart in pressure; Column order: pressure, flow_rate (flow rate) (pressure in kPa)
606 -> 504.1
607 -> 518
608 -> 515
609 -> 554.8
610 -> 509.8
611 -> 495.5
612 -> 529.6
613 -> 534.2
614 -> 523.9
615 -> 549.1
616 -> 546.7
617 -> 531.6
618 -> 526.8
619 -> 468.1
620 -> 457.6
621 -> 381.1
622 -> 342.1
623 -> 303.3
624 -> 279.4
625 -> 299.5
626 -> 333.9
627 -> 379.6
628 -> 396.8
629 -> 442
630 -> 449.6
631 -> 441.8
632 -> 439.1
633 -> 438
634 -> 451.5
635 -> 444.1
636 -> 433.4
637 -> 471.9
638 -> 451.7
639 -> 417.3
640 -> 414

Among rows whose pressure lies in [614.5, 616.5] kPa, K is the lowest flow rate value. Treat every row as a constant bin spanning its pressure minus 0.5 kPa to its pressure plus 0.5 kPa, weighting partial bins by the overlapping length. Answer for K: 546.7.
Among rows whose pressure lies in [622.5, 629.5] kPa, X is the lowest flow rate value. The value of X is 279.4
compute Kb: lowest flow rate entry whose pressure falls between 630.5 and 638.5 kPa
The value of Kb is 433.4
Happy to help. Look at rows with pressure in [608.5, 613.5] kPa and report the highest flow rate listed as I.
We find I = 554.8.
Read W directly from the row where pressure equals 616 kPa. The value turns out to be 546.7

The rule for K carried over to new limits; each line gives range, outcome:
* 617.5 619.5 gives 468.1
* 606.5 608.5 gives 515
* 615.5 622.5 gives 342.1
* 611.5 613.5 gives 529.6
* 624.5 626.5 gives 299.5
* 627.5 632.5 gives 396.8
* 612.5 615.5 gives 523.9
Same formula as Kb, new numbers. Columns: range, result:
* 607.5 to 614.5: 495.5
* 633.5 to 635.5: 444.1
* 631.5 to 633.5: 438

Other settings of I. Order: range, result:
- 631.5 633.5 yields 439.1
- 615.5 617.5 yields 546.7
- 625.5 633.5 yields 449.6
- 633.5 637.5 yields 471.9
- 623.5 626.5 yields 333.9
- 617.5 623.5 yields 526.8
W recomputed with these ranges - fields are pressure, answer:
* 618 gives 526.8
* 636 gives 433.4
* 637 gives 471.9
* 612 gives 529.6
